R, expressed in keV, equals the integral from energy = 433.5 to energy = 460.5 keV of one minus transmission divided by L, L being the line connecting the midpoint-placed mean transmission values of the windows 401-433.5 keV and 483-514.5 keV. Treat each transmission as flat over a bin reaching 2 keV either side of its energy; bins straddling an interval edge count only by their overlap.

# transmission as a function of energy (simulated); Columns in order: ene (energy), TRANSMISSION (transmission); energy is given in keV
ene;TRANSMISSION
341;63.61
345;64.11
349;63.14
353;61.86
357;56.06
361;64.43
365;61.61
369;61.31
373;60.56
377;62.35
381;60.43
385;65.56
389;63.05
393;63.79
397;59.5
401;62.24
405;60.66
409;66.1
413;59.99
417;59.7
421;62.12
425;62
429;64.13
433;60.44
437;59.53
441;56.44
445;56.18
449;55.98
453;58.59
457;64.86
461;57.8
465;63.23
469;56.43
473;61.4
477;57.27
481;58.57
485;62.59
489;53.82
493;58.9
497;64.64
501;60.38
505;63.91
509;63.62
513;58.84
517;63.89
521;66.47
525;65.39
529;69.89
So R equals 1.3 keV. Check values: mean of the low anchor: 62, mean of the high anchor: 60.9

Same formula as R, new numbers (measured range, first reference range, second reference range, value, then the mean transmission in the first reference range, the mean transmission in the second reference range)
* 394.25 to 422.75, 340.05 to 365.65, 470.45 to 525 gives 0.1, 62.1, 61.2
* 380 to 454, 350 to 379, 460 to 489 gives -0.7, 61.2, 59.3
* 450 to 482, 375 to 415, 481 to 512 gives 0.9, 62.4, 60.9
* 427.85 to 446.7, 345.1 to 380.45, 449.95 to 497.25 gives 0.3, 61.5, 59.6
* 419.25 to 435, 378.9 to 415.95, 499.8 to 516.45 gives 0.0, 62.3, 61.9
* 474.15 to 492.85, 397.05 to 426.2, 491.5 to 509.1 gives 1.2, 61.7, 62.2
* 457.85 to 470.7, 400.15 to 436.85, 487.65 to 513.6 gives 0.3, 61.8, 60.9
